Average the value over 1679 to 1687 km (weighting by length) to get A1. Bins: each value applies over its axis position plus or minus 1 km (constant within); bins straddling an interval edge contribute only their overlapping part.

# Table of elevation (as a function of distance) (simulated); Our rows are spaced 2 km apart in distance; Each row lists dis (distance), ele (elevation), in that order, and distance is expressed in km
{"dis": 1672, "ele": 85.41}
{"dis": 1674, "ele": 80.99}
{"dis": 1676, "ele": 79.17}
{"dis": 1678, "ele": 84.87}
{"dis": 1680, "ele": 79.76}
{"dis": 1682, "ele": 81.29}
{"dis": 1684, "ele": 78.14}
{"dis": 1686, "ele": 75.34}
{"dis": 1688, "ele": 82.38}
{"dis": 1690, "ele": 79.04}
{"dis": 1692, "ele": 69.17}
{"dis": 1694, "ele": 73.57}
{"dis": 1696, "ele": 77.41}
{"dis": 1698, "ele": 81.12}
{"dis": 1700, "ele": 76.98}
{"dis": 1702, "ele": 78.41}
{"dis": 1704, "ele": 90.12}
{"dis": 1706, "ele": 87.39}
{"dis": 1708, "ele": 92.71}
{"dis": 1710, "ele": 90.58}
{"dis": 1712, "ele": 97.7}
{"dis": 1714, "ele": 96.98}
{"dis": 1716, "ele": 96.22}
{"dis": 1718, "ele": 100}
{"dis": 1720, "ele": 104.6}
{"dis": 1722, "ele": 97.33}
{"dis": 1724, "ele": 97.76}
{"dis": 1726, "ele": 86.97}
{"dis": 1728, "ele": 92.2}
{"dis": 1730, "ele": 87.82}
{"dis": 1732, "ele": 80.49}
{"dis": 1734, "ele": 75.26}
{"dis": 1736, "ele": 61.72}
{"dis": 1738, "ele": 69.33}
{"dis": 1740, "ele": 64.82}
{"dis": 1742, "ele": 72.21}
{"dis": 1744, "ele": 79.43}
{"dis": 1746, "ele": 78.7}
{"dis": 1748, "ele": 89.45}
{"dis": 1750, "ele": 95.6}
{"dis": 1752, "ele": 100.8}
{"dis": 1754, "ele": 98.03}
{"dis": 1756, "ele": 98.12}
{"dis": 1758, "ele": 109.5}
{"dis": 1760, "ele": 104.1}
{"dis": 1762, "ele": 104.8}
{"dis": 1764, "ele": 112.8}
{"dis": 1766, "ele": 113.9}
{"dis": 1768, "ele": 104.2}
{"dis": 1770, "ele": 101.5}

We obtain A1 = 78.6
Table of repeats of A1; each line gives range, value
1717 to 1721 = 102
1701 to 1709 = 87.2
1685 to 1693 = 76.5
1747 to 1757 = 96.4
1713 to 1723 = 99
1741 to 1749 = 79.9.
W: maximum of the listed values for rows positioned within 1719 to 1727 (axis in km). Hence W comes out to 104.6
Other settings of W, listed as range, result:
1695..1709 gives 92.71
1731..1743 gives 80.49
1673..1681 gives 84.87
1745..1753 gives 100.8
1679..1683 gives 81.29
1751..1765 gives 112.8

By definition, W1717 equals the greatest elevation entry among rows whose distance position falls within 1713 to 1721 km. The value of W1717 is 104.6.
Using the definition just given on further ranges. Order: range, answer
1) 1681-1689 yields 82.38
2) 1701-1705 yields 90.12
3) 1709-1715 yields 97.7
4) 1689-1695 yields 79.04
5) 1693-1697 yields 77.41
